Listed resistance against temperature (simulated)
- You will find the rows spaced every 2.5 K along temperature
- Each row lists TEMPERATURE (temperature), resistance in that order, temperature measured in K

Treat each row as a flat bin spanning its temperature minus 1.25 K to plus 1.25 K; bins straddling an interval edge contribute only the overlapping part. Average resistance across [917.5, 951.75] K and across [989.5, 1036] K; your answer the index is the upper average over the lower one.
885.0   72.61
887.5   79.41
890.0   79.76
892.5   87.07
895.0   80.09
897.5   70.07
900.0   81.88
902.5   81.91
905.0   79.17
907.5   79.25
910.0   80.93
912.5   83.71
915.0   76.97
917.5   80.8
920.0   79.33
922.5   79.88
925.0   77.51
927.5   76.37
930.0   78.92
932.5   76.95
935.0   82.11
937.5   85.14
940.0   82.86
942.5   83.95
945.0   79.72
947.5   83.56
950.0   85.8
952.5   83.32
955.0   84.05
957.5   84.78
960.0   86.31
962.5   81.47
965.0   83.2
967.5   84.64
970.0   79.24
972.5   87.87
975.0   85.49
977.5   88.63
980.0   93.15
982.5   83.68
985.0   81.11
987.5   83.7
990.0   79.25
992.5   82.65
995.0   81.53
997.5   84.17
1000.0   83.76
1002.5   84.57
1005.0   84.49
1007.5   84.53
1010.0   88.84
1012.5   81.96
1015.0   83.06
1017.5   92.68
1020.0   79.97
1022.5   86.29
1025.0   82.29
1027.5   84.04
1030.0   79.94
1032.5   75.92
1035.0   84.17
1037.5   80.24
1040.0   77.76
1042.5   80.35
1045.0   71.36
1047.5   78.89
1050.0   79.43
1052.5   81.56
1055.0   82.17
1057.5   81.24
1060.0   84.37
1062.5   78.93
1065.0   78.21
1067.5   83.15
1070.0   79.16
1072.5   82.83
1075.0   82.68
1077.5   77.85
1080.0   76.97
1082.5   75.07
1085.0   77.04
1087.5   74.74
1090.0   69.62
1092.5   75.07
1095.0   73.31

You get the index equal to 1.03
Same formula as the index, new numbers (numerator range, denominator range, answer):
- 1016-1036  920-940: 1.04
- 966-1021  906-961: 1.04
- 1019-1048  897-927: 1.01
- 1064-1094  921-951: 0.96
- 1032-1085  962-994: 0.95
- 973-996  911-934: 1.07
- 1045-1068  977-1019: 0.95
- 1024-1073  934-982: 0.95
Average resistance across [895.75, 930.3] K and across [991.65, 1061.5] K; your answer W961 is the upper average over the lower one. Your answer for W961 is 1.04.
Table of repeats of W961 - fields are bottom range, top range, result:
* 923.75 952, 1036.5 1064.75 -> 0.98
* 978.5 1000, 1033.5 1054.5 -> 0.95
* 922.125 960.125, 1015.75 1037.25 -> 1.01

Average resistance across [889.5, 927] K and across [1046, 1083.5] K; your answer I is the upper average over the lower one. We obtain 1.00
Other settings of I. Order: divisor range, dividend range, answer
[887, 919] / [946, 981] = 1.06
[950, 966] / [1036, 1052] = 0.93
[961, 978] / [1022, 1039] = 0.97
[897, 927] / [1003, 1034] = 1.05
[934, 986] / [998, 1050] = 0.98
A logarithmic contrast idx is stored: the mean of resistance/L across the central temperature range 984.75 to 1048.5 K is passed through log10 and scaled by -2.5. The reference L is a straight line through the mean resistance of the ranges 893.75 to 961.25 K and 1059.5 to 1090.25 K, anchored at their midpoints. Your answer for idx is -0.04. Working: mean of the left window 80.9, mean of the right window 78.7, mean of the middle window 82.2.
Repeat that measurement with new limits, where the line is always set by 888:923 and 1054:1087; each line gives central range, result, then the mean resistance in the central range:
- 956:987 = -0.07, 84.9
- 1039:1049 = 0.04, 77.1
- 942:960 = -0.05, 83.8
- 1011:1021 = -0.06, 84.6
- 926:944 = -0.01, 80.8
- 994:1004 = -0.05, 83.6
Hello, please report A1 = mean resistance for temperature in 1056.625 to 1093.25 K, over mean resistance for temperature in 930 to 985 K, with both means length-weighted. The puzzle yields 0.94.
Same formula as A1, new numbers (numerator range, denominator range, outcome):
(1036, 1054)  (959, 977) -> 0.93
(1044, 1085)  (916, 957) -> 0.98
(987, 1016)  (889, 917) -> 1.04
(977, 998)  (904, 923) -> 1.05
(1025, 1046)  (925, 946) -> 0.99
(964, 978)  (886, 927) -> 1.06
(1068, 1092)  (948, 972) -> 0.92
